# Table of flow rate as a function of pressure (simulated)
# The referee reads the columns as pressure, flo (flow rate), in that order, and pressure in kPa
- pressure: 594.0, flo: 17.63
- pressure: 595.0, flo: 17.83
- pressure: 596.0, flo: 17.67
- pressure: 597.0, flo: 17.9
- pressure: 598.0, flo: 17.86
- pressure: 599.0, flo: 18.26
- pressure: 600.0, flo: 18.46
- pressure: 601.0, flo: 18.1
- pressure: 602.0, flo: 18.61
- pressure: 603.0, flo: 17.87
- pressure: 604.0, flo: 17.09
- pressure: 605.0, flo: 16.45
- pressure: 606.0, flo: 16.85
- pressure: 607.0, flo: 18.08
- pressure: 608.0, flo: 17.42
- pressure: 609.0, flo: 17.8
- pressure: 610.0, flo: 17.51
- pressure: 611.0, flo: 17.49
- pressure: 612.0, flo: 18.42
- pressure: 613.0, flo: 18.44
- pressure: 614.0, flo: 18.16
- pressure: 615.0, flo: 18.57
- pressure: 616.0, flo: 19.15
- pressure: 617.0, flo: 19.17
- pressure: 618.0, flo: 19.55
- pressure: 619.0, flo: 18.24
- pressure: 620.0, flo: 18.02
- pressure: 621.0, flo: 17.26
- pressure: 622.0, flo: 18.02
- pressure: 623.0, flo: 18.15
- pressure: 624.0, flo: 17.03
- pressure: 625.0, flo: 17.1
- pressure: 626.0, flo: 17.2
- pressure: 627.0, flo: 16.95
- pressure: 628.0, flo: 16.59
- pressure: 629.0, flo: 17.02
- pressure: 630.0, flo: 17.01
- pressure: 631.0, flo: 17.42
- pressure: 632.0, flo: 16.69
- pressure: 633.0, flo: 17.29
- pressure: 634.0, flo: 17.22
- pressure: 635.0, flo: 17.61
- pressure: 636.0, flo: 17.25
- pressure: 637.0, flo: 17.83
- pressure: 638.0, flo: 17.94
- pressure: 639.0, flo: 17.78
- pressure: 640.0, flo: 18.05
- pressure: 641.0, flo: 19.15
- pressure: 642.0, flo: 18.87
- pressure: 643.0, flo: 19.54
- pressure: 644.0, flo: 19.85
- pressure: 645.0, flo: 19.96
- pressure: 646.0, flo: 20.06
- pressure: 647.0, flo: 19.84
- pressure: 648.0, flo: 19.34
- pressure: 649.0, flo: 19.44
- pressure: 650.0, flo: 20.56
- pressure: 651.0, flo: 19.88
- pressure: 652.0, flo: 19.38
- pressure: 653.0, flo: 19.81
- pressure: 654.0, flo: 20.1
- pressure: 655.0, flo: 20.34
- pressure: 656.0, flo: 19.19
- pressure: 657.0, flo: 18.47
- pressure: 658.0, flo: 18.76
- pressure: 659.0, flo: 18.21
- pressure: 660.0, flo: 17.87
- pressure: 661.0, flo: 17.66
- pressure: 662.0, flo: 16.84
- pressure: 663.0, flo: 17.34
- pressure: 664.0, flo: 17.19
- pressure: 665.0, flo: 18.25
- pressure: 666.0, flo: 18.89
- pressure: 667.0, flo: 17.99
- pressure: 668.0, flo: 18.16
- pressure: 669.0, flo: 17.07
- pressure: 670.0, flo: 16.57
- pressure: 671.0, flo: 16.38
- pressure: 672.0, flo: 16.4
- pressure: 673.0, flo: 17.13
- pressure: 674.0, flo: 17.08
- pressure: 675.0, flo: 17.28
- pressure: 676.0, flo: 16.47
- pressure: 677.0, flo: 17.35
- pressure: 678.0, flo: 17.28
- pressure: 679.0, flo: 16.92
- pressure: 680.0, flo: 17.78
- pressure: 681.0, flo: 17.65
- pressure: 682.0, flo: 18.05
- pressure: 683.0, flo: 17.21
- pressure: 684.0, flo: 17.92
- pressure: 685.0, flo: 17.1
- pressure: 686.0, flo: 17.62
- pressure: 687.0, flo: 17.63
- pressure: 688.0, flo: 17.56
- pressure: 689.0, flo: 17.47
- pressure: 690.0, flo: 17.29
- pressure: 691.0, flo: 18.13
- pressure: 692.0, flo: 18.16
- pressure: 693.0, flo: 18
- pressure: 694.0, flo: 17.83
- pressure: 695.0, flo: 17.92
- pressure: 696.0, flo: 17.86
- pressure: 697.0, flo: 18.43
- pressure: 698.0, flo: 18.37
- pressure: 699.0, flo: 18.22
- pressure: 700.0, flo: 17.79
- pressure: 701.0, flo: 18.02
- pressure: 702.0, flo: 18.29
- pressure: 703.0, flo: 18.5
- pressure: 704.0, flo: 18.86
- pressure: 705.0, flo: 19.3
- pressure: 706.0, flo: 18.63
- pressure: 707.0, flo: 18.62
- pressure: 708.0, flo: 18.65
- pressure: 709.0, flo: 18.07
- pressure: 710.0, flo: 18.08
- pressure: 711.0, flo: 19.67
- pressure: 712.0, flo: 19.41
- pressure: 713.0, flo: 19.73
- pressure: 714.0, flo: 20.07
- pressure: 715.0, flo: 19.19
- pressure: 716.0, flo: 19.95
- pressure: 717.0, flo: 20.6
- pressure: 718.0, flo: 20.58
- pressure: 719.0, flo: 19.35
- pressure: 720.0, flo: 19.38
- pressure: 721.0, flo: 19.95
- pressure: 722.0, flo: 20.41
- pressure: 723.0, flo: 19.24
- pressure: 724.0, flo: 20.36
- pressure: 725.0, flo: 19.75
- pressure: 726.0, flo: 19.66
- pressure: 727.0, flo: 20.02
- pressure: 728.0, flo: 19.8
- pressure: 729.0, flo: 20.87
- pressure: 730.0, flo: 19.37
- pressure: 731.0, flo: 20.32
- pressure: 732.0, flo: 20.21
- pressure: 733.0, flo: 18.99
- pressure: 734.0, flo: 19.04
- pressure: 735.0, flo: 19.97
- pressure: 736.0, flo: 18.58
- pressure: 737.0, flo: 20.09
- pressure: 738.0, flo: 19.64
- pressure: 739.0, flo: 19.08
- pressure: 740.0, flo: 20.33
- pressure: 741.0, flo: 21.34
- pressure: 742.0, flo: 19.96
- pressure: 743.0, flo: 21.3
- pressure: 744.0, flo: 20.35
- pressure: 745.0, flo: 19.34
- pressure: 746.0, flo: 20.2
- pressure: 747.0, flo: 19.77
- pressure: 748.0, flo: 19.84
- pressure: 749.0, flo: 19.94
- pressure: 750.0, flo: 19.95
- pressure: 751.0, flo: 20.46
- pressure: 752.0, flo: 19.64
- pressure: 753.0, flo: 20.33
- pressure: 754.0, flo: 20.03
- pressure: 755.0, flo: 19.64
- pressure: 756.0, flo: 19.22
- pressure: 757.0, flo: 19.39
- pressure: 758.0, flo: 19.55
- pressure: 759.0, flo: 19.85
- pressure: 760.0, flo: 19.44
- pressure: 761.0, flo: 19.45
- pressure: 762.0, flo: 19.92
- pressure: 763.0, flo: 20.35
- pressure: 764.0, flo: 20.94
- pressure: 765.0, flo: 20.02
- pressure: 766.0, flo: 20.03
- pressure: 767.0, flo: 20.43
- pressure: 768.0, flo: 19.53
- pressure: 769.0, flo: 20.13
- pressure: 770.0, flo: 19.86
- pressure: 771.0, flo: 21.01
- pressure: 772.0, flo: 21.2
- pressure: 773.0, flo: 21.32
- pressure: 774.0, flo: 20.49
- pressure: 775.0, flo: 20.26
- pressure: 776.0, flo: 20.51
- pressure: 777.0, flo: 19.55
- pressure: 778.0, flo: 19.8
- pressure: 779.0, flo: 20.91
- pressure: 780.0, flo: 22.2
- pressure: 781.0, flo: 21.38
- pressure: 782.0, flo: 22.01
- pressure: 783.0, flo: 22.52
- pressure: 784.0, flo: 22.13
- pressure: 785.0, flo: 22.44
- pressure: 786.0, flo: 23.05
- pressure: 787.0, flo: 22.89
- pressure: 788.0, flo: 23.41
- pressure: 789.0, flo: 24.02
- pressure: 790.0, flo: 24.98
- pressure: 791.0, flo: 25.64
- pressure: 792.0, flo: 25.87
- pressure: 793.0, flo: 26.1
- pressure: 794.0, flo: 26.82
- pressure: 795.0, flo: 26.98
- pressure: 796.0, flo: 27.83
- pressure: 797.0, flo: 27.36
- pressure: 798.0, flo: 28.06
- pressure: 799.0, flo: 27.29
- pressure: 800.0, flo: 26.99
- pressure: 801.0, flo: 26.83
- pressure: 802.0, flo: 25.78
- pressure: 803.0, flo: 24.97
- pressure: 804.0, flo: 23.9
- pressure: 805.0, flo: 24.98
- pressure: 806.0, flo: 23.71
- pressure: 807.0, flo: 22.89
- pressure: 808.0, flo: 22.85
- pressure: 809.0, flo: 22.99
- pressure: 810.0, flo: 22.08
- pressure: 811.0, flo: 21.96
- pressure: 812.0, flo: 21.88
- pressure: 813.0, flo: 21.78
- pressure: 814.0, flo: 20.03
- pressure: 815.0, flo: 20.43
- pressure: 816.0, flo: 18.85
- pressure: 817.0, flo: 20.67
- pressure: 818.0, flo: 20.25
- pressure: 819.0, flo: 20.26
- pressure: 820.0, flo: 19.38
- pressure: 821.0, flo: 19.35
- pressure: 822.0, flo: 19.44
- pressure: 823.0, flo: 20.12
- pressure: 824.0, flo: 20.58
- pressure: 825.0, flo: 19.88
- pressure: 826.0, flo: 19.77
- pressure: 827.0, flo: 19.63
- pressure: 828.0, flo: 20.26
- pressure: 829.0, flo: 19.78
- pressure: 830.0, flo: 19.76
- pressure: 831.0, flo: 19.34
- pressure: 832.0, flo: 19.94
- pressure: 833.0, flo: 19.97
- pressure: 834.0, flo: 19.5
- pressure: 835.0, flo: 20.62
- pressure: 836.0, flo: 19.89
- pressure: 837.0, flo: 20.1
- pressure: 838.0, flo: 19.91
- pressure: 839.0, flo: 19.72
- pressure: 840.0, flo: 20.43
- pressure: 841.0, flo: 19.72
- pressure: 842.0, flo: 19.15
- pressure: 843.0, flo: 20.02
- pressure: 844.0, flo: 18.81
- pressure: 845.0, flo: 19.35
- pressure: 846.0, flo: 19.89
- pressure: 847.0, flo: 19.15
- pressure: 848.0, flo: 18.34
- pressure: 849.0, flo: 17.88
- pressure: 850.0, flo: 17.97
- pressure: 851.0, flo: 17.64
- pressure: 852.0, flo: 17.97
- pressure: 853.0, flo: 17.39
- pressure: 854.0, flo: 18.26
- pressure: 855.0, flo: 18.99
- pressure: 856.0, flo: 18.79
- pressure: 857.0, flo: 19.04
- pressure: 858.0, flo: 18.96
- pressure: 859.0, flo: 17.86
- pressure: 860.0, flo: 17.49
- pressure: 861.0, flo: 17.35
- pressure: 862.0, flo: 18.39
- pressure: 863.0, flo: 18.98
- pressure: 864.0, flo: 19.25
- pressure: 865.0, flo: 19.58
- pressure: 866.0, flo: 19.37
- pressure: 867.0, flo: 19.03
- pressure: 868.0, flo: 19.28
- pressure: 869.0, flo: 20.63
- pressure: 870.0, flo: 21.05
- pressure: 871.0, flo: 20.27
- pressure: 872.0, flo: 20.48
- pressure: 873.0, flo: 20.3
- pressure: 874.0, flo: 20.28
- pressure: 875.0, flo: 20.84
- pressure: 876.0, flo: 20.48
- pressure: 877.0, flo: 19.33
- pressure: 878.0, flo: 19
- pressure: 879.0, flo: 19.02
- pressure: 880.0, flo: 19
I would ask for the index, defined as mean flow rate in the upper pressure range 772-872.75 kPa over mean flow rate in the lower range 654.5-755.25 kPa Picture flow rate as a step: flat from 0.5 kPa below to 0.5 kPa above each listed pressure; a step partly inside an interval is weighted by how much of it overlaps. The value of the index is 1.1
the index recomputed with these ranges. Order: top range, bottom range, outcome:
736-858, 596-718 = 1.16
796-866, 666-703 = 1.17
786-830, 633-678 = 1.26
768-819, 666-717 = 1.28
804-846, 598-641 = 1.16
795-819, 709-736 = 1.20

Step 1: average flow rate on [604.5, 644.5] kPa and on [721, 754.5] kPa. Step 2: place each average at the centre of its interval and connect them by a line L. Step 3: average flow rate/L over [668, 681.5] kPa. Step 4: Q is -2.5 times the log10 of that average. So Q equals 0.10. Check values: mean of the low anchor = 17.9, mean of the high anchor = 19.9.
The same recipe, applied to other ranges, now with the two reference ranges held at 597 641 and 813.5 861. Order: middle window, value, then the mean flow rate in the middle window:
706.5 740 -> -0.06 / 19.6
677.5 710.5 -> 0.02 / 18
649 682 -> 0.00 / 18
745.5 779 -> -0.07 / 20.1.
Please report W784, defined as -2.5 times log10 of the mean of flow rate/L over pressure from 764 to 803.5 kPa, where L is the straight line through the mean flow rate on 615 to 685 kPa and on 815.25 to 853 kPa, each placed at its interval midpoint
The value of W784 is -0.21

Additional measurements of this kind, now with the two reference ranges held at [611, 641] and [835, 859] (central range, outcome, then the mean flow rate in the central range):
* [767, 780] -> -0.10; 20.5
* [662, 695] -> 0.04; 17.5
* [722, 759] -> -0.08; 19.9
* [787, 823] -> -0.25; 23.6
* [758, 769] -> -0.08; 20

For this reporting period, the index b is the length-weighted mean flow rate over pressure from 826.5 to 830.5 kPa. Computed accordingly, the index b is 19.9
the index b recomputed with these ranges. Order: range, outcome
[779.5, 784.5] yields 22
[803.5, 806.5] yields 24.2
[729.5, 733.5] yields 19.7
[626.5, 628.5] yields 16.8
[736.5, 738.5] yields 19.9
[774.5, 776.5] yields 20.4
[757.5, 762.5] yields 19.6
